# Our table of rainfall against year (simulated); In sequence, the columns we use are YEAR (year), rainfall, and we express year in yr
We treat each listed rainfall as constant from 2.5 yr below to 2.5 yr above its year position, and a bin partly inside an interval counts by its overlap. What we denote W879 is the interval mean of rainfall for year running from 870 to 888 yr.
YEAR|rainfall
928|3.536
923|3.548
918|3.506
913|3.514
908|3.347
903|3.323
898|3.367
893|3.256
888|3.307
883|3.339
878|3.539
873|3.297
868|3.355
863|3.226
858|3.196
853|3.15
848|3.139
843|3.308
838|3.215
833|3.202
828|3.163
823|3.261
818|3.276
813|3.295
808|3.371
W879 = 3.38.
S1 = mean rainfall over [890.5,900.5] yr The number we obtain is 3.31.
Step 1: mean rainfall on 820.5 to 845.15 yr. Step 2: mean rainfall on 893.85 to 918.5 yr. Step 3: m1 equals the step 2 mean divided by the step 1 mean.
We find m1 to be 1.1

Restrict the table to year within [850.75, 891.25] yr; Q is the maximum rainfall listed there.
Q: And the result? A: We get 3.539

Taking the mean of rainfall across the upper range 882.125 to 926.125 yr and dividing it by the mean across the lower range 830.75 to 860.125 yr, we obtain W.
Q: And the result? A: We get 1.06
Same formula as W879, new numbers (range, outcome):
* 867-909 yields 3.35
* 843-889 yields 3.28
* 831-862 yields 3.2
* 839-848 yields 3.25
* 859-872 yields 3.28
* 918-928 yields 3.53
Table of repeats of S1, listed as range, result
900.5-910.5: 3.33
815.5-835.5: 3.23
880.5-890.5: 3.32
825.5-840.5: 3.19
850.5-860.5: 3.17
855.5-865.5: 3.21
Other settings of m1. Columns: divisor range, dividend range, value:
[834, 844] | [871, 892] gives 1.04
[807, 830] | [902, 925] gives 1.06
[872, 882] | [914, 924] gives 1.03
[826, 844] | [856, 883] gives 1.03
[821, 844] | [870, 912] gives 1.04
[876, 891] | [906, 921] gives 1.02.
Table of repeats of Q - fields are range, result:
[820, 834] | 3.261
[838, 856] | 3.308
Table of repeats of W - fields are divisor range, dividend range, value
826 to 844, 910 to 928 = 1.09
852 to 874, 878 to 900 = 1.03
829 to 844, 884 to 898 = 1.02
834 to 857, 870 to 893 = 1.05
